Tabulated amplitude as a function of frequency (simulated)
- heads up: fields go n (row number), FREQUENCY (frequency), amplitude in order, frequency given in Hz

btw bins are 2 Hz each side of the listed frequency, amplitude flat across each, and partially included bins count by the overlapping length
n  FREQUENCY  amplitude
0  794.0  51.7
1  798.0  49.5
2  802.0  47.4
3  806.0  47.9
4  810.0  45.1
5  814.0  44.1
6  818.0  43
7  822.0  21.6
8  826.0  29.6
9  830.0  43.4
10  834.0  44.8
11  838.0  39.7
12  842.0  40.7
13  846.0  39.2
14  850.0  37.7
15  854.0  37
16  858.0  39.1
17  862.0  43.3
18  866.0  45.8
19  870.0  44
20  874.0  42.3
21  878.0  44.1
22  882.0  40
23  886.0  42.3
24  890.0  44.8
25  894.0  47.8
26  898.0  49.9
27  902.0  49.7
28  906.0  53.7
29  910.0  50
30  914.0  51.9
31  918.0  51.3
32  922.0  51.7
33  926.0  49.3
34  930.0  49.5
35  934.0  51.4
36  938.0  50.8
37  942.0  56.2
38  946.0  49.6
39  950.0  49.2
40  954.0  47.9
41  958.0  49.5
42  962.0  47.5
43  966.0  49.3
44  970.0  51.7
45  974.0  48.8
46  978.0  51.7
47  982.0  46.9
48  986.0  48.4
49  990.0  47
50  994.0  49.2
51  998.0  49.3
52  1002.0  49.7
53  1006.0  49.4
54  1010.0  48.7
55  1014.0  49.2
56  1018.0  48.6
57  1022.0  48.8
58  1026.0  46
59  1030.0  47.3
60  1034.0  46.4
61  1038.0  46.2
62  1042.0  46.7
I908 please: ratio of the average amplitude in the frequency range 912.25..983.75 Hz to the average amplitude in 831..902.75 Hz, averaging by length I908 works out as 1.17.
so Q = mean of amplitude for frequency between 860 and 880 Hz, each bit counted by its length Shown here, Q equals 43.9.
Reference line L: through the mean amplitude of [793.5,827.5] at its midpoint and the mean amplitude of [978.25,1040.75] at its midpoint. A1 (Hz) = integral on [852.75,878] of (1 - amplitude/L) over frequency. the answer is 0.8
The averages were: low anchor 42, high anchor 48.2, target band 42.2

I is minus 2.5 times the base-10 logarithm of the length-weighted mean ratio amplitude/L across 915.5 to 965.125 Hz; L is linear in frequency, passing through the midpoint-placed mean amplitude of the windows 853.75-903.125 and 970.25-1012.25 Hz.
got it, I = -0.080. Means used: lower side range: 44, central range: 50.3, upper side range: 49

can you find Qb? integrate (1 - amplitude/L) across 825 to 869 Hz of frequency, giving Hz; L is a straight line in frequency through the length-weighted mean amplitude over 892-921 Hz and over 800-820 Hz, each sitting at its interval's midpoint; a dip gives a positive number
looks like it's 6.6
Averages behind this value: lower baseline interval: 45.5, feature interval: 40.4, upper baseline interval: 50.7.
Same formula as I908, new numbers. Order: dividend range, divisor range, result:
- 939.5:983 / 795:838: 1.19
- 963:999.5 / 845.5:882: 1.19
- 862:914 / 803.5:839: 1.16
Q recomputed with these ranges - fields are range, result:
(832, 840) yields 42.2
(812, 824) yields 36.2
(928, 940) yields 50.6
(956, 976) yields 49.4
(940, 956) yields 50.7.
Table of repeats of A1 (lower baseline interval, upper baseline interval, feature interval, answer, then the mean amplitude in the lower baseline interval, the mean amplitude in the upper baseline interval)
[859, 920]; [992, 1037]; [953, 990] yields -0.96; 46.6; 48.4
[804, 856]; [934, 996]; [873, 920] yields -3.02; 39.5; 49.6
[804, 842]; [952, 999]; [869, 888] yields 0.33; 40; 48.9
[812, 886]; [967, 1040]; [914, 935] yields -3.11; 40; 48.5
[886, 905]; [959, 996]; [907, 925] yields -1.20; 47.7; 49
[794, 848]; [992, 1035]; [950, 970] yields -1.02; 41.6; 48.5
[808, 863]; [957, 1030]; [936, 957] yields -2.18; 39.1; 48.8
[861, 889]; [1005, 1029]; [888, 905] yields -1.71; 43.2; 48.4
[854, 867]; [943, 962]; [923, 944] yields -1.66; 41.6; 49.3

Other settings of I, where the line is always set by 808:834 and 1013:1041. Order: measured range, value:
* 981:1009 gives -0.06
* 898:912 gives -0.21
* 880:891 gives -0.02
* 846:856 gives 0.05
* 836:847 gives -0.02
